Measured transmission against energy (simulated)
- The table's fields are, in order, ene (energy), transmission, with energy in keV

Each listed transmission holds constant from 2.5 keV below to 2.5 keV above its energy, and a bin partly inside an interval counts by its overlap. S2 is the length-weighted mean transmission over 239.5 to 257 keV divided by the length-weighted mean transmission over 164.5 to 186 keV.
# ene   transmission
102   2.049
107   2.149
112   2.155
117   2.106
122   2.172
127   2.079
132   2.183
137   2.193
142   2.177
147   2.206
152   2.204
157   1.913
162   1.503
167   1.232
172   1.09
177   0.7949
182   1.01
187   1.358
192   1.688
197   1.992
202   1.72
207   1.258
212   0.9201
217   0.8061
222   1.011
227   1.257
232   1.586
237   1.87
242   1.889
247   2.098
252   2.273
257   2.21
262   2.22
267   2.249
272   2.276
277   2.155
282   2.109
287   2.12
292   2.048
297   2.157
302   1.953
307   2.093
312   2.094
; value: 2.0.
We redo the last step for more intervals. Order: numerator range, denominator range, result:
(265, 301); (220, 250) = 1.31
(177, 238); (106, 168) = 0.66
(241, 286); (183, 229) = 1.64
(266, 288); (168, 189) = 2.04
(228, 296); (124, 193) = 1.22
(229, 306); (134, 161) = 0.99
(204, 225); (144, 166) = 0.53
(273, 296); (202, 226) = 1.95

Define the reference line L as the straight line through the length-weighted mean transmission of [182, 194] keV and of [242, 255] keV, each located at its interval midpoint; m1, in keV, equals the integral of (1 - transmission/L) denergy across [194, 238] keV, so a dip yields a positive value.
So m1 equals 9.0 keV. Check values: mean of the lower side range 1.41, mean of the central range 1.37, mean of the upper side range 2.13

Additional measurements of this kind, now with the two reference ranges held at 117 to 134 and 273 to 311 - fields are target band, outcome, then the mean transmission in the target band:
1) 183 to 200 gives 4.0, 1.62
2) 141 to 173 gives 5.4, 1.77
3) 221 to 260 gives 5.6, 1.81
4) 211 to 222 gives 6.4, 0.889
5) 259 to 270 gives -0.7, 2.24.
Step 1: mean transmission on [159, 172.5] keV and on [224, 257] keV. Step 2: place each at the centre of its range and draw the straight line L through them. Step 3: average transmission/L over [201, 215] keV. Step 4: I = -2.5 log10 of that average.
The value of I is 0.29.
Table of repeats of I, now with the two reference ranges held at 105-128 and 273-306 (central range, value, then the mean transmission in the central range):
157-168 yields 0.37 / 1.51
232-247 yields 0.13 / 1.87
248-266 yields -0.06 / 2.22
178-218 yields 0.49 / 1.34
